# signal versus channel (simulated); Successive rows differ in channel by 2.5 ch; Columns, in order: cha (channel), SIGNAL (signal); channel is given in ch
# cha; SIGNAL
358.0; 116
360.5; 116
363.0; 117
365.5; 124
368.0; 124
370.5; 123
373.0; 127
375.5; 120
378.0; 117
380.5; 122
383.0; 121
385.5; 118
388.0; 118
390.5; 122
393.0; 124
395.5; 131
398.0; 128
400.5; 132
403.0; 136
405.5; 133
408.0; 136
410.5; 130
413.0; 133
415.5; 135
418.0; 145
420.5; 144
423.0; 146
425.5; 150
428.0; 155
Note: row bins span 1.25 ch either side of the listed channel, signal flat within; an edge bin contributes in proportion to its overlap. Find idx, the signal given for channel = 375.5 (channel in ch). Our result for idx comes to 120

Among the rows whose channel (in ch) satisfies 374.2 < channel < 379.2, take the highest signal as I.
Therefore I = 120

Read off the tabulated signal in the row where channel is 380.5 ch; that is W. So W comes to 122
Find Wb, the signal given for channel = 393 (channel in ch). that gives 124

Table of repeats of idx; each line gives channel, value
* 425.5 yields 150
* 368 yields 124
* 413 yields 133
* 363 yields 117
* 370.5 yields 123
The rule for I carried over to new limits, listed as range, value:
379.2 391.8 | 122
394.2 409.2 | 136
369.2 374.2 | 127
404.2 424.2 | 146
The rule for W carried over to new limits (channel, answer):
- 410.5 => 130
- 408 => 136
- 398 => 128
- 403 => 136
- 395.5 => 131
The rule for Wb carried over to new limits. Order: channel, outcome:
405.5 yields 133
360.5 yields 116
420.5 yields 144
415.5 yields 135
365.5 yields 124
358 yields 116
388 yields 118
